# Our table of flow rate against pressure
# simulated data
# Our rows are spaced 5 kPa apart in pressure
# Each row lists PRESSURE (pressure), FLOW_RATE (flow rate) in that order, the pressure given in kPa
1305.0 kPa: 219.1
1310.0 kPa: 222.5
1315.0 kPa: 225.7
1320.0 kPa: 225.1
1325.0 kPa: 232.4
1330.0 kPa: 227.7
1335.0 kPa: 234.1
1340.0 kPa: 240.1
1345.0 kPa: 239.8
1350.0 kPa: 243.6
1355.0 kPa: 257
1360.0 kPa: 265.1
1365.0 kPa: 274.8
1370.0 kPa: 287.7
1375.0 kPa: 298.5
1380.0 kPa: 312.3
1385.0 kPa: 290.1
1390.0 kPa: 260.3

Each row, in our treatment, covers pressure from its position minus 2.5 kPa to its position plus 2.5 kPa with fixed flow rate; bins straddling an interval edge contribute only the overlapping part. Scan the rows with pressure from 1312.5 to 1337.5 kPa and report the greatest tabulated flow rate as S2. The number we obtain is 234.1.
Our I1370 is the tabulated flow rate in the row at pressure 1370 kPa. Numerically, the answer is 287.7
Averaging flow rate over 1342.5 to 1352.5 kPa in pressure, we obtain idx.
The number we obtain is 242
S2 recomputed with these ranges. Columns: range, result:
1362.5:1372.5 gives 287.7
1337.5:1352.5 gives 243.6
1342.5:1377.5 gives 298.5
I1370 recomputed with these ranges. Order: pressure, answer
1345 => 239.8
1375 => 298.5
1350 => 243.6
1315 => 225.7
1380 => 312.3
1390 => 260.3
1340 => 240.1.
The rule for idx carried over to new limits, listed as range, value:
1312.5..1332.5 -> 228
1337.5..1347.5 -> 240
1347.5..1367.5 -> 260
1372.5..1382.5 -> 305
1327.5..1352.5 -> 237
